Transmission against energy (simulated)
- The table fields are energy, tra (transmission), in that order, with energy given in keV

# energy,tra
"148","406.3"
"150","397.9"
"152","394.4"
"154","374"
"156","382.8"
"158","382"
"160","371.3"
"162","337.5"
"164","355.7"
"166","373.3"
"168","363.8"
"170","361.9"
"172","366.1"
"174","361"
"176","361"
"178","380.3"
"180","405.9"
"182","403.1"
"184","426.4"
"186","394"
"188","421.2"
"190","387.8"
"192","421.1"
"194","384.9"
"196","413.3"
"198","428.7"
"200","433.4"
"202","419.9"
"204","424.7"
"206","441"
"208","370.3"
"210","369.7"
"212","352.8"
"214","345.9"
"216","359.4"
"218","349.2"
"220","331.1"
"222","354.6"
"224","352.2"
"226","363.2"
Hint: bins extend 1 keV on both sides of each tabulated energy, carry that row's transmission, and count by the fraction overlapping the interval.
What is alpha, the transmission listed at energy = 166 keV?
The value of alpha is 373.3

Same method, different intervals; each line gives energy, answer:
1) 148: 406.3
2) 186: 394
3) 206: 441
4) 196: 413.3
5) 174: 361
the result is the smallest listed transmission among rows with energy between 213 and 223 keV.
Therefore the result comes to 331.1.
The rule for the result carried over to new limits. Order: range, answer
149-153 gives 394.4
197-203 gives 419.9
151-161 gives 371.3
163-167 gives 355.7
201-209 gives 370.3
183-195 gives 384.9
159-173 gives 337.5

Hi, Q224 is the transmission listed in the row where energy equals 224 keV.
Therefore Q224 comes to 352.2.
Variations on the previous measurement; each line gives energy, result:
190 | 387.8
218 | 349.2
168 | 363.8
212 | 352.8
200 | 433.4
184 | 426.4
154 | 374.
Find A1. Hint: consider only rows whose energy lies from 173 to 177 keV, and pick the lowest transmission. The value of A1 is 361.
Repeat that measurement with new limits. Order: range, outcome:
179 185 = 403.1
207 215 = 345.9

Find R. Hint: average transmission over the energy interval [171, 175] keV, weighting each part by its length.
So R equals 364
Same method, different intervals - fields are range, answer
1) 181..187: 408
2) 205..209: 406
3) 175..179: 371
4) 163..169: 364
